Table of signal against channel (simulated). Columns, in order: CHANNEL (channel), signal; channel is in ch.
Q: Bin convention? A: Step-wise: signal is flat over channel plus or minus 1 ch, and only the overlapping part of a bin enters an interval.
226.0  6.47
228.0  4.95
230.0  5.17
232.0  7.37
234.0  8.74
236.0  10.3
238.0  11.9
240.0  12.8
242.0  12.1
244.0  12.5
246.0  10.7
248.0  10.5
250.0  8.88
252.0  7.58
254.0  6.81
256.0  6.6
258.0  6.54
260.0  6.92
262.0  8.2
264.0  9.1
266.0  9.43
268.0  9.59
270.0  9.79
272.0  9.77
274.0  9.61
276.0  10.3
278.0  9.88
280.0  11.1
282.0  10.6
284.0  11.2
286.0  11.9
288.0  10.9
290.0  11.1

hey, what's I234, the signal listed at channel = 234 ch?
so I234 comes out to 8.74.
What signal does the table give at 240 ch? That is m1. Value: 12.8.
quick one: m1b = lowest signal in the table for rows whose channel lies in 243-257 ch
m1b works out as 6.6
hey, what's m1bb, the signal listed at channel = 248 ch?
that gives 10.5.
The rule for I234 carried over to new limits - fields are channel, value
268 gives 9.59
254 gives 6.81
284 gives 11.2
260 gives 6.92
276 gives 10.3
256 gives 6.6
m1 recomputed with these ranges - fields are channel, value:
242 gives 12.1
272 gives 9.77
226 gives 6.47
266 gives 9.43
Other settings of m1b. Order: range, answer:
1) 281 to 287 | 10.6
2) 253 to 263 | 6.54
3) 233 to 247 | 8.74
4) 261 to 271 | 8.2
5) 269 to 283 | 9.61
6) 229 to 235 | 5.17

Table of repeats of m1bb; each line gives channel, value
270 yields 9.79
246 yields 10.7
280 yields 11.1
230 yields 5.17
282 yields 10.6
